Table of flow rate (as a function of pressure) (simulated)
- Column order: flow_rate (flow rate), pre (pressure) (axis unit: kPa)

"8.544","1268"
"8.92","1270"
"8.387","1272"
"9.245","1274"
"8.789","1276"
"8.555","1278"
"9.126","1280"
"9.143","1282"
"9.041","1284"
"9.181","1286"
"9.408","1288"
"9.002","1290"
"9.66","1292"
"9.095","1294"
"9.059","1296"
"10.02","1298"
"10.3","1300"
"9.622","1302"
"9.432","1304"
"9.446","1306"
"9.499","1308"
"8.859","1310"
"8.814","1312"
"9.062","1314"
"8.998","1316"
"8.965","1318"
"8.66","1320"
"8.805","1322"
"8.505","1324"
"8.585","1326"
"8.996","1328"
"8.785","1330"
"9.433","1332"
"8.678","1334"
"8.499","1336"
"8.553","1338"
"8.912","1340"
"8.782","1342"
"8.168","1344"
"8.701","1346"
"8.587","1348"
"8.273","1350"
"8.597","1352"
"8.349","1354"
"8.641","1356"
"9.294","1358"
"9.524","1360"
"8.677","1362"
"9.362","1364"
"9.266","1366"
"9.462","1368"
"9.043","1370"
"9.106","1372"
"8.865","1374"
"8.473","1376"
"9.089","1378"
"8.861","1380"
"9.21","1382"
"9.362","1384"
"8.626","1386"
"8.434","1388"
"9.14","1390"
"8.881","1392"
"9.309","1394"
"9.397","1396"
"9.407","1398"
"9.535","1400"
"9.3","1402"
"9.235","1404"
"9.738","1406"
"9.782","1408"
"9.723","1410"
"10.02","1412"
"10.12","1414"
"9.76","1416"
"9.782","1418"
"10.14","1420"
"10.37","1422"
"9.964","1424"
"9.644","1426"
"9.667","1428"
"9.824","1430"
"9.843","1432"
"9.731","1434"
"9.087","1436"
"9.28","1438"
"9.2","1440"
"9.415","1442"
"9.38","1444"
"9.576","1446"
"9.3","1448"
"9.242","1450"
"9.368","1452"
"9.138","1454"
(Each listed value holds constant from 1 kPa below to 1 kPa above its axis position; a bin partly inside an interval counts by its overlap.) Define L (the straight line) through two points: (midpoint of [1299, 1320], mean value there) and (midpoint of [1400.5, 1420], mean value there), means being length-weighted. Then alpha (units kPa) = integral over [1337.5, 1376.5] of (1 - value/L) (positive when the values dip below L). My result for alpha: 2.7 kPa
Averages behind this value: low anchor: 9.27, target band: 8.84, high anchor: 9.73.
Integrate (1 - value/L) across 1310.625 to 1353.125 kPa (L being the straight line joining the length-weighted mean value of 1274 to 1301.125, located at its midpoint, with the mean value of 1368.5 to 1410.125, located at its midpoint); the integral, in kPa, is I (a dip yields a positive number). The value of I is 2.2 kPa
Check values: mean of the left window 9.26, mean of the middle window 8.73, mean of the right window 9.16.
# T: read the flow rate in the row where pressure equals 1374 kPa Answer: 8.865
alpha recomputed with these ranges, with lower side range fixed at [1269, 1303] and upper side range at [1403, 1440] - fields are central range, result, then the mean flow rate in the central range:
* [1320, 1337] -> 1.09 kPa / 8.78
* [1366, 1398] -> 1.84 kPa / 9.04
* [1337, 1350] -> 1.17 kPa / 8.59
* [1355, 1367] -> 0.48 kPa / 9.13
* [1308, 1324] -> 0.74 kPa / 8.9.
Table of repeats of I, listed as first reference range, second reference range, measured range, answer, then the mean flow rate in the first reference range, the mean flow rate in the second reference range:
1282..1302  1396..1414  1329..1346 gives 1.4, 9.41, 9.61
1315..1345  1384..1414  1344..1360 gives 0.5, 8.75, 9.35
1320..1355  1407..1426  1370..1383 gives 0.5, 8.66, 9.95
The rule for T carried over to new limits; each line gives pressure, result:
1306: 9.446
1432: 9.843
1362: 8.677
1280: 9.126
